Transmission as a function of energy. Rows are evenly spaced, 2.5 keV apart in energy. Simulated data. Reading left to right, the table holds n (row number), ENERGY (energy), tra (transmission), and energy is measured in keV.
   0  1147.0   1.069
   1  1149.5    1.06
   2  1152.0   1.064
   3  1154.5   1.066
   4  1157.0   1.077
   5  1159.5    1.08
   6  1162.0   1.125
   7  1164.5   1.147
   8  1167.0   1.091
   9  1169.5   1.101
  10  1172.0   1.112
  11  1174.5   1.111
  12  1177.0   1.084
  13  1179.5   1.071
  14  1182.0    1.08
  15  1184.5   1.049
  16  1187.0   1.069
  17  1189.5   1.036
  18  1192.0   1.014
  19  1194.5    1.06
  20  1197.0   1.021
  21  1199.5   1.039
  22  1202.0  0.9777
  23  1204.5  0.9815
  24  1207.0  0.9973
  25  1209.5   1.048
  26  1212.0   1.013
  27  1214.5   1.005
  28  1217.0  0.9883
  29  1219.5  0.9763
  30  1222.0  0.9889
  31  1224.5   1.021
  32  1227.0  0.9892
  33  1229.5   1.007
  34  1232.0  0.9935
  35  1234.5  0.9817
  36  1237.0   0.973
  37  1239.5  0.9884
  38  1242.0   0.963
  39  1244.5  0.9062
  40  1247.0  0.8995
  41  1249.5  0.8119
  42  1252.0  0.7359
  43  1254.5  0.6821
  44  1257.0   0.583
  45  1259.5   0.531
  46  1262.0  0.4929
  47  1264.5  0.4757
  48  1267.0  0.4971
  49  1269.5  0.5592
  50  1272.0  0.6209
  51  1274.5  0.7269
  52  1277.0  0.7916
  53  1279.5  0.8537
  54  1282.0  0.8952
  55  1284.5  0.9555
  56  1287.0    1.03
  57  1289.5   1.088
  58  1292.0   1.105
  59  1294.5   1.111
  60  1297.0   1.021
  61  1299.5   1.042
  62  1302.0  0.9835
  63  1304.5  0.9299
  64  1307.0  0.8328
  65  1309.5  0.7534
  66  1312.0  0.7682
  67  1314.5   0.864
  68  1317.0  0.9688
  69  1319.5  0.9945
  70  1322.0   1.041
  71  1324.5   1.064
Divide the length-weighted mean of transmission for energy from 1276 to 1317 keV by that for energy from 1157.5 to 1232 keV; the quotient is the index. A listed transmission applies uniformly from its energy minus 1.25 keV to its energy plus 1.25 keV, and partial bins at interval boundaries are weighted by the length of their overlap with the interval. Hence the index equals 0.9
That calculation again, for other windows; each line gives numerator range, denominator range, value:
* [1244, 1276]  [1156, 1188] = 0.60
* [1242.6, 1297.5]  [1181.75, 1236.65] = 0.78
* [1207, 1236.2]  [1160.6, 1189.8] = 0.92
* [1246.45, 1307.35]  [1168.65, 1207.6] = 0.77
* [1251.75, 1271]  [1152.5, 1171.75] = 0.51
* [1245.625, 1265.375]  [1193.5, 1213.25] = 0.65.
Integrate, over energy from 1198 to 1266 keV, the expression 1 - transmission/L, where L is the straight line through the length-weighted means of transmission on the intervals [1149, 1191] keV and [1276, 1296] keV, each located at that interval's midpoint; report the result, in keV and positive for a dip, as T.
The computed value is 9.4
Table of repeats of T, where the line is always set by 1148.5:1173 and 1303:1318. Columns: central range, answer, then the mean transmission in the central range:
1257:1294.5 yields 5.76 keV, 0.765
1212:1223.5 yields 0.10 keV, 0.993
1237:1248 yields 0.21 keV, 0.944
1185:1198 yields 0.03 keV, 1.04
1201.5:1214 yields 0.15 keV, 1.01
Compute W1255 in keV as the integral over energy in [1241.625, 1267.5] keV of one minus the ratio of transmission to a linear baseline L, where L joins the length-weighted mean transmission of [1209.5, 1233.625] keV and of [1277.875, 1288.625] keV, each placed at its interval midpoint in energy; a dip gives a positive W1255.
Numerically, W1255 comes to 7.5 keV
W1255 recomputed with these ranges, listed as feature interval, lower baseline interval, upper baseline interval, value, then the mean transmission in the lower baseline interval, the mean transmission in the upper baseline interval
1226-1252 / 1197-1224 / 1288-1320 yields 1.29 keV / 1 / 0.958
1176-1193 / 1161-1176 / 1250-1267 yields -0.63 keV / 1.11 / 0.587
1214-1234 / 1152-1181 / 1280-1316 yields 0.74 keV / 1.1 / 0.954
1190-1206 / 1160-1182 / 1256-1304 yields 0.23 keV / 1.1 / 0.812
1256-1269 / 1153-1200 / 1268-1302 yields 5.87 keV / 1.08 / 0.907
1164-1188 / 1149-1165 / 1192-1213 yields -0.73 keV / 1.09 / 1.02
